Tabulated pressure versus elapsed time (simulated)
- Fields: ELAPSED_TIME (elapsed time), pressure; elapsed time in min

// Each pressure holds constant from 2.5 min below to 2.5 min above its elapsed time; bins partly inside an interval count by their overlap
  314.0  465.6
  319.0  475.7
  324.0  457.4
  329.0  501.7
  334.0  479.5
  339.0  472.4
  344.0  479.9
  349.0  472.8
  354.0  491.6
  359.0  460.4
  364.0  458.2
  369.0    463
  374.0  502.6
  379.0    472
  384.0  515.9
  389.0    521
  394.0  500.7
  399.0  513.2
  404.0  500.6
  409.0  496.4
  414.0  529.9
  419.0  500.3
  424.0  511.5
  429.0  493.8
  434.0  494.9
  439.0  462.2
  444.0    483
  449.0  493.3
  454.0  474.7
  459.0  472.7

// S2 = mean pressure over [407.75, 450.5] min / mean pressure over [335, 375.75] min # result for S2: 1.05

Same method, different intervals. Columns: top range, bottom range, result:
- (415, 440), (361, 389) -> 1.02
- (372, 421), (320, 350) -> 1.06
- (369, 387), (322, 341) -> 1.03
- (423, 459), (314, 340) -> 1.02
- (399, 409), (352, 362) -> 1.06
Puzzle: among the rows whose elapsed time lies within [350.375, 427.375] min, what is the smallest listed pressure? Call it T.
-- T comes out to 458.2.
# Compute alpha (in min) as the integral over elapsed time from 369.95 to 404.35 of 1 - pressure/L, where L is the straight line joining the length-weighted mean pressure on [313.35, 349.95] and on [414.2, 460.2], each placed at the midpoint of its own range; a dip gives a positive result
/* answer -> -1.3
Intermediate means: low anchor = 476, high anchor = 490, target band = 502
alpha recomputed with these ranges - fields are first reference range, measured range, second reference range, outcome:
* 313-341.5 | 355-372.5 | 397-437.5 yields 0.8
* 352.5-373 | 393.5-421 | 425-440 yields -1.5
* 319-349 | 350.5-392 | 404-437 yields 0.3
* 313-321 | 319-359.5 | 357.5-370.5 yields -1.0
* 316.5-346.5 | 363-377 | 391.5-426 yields 0.5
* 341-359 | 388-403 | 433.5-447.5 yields -1.0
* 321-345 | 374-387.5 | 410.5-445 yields -0.3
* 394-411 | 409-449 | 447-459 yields -0.4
